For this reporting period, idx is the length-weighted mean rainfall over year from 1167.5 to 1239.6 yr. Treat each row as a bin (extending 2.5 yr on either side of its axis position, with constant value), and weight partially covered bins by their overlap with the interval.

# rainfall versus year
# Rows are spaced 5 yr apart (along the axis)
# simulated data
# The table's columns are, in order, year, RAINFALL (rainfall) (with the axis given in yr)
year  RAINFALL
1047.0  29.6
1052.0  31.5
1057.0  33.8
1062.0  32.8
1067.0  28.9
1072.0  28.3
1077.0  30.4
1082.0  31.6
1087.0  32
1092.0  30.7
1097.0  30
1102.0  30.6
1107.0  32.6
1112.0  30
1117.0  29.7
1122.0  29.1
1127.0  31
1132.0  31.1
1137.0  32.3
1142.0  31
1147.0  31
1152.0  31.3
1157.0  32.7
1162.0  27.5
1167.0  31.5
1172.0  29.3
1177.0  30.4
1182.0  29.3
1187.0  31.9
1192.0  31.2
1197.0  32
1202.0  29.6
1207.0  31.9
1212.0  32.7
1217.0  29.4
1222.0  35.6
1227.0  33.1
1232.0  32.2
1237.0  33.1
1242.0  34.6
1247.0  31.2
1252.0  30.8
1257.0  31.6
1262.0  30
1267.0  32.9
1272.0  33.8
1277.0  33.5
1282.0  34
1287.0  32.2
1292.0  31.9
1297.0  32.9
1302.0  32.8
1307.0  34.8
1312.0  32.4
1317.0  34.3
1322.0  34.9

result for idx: 31.6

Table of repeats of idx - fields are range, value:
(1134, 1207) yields 30.8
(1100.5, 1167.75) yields 30.8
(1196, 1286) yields 32.3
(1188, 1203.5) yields 31.1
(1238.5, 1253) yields 32.4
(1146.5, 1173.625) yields 30.6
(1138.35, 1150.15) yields 31.1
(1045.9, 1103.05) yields 30.9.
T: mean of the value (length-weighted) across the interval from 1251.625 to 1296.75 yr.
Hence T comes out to 32.4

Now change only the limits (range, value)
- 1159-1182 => 29.7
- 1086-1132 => 30.6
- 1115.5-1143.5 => 30.7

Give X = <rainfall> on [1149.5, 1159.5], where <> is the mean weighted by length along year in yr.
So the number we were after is 32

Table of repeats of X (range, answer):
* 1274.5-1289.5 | 33.2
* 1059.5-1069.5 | 30.9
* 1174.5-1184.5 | 29.9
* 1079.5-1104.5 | 31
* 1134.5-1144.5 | 31.6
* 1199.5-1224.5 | 31.8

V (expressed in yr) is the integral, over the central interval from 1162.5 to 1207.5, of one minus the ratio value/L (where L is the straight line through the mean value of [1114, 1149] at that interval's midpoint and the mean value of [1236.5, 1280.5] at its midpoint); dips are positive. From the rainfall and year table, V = 1.2 yr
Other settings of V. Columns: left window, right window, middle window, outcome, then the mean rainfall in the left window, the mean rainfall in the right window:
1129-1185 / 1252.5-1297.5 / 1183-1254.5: -0.97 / 30.7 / 32.4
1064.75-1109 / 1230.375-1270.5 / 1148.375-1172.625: 0.52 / 30.6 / 32.1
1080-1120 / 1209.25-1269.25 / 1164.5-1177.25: 0.48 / 30.9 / 32.3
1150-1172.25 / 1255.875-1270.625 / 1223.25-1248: -1.35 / 30.6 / 31.7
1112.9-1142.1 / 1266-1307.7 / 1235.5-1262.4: 0.46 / 30.6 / 33.1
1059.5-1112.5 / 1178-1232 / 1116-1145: 0.31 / 30.7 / 31.7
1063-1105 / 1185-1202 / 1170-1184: 0.69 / 30.4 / 31.4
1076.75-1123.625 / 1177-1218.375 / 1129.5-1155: -0.44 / 30.7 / 31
